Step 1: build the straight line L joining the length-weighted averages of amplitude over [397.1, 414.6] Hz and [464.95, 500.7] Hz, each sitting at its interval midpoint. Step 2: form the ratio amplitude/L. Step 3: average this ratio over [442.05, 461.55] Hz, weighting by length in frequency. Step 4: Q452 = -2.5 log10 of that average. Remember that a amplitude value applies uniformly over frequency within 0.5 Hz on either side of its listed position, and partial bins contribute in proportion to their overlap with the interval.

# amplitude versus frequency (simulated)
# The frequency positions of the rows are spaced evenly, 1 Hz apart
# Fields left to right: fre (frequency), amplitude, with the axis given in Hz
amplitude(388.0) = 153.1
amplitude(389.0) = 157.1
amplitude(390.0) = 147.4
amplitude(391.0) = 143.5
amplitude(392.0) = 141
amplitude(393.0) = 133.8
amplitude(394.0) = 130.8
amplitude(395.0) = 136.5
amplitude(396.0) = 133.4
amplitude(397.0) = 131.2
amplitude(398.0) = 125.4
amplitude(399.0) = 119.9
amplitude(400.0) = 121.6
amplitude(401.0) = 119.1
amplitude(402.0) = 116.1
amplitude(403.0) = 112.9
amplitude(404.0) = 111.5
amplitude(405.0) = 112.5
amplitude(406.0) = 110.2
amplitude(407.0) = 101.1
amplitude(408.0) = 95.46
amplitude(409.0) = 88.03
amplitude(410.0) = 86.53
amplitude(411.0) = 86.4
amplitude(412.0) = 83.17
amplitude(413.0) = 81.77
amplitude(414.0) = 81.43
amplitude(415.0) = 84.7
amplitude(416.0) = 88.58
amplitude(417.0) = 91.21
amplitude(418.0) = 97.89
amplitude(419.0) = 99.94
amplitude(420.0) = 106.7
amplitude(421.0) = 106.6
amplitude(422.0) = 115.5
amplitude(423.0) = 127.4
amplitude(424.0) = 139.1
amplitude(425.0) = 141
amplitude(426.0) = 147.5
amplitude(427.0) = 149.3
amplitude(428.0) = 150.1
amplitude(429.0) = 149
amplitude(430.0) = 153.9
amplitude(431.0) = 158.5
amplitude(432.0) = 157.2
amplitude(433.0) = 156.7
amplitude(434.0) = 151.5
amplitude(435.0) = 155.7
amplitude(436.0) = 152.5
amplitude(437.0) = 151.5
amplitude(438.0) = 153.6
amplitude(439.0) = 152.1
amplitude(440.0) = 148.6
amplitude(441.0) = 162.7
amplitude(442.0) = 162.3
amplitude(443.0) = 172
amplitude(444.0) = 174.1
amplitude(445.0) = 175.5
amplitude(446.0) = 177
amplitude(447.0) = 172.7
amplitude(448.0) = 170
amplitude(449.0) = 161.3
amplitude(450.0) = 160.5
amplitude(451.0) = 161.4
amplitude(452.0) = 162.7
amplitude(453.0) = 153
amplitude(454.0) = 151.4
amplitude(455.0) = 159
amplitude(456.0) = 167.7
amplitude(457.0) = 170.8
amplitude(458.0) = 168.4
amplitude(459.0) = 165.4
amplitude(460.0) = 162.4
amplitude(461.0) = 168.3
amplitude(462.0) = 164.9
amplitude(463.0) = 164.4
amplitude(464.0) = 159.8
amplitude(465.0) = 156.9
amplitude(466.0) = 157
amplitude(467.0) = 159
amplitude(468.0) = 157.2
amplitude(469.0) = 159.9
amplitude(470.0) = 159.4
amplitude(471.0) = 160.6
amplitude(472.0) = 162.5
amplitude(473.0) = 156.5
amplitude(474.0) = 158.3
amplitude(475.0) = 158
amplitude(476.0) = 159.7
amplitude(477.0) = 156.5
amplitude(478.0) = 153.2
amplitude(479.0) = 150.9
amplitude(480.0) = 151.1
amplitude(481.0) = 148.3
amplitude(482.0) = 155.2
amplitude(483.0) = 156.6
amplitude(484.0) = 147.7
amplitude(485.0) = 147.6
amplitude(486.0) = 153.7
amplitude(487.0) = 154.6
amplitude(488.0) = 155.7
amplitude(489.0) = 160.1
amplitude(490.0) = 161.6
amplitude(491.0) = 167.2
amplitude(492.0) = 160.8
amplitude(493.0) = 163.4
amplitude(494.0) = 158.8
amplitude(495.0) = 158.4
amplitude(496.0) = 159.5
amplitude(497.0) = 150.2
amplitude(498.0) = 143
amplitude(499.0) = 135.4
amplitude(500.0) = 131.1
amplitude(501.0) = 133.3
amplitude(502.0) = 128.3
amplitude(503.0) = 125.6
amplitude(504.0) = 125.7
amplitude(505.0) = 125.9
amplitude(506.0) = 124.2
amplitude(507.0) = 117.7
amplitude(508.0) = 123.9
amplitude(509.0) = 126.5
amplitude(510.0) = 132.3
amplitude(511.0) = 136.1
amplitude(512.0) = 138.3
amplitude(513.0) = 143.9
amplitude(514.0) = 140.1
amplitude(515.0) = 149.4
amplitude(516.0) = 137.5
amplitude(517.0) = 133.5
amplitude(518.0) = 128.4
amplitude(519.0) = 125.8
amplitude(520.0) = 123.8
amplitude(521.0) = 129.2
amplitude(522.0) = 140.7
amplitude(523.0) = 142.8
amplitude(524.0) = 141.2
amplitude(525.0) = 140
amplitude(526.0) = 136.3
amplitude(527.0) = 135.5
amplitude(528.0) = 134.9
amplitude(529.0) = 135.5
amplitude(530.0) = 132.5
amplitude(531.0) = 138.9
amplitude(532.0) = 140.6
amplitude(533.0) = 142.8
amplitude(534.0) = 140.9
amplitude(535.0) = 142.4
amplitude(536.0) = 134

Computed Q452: -0.23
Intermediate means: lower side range 104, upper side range 155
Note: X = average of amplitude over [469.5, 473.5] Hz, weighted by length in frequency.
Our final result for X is 160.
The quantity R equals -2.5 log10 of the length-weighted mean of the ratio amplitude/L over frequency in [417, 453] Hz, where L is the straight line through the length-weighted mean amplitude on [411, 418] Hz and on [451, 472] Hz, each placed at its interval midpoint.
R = -0.24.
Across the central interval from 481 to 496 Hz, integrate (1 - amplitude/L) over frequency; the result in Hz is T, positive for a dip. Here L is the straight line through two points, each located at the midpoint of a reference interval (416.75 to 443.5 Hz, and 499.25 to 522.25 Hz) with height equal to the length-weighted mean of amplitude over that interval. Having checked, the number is -2.6 Hz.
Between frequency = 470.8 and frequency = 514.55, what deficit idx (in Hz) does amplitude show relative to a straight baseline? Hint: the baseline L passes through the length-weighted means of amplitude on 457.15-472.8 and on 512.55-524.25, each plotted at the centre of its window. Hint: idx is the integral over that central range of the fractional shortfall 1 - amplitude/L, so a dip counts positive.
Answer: 0.6 Hz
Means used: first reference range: 162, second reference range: 136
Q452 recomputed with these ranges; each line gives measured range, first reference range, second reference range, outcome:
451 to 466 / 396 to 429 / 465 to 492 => -0.14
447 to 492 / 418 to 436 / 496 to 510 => -0.18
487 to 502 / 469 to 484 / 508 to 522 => -0.04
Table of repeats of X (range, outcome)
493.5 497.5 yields 157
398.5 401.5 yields 120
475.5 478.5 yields 156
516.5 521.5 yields 128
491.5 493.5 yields 162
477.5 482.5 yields 152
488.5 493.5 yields 163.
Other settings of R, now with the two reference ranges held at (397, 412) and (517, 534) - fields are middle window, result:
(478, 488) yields -0.21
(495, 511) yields -0.02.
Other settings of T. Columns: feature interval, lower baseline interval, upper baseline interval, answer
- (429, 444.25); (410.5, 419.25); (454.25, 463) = -3.72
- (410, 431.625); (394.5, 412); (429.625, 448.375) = 3.39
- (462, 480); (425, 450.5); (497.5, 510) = -1.85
